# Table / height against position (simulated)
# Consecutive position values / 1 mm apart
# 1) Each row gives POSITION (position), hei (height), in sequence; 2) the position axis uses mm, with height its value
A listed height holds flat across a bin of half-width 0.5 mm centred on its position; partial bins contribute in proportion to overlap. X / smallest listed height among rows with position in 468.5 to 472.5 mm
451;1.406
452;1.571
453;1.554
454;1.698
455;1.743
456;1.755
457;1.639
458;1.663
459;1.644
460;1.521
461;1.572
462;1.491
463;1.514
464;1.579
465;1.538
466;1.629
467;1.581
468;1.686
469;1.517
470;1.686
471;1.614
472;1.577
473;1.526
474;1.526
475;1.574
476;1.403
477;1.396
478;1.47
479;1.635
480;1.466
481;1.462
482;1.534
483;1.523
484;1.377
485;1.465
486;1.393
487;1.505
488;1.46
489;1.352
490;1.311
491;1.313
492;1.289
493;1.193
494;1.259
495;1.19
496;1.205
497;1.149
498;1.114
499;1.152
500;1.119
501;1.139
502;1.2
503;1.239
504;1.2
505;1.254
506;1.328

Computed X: 1.517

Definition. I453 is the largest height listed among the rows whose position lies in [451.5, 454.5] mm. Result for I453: 1.698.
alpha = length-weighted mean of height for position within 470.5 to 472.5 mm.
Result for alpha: 1.6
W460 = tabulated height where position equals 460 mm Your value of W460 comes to 1.521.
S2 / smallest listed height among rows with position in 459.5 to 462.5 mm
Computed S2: 1.491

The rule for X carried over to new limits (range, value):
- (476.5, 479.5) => 1.396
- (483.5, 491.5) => 1.311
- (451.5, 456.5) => 1.554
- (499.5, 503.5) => 1.119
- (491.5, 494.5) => 1.193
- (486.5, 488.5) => 1.46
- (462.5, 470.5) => 1.514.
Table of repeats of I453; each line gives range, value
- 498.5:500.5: 1.152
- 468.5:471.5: 1.686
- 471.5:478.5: 1.577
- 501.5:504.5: 1.239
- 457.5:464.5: 1.663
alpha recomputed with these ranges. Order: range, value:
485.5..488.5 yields 1.45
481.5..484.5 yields 1.48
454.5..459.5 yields 1.69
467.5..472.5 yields 1.62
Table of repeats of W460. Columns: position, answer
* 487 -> 1.505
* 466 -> 1.629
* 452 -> 1.571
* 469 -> 1.517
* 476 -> 1.403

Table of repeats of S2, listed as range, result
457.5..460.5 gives 1.521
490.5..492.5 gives 1.289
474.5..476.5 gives 1.403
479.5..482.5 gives 1.462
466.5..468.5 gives 1.581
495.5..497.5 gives 1.149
